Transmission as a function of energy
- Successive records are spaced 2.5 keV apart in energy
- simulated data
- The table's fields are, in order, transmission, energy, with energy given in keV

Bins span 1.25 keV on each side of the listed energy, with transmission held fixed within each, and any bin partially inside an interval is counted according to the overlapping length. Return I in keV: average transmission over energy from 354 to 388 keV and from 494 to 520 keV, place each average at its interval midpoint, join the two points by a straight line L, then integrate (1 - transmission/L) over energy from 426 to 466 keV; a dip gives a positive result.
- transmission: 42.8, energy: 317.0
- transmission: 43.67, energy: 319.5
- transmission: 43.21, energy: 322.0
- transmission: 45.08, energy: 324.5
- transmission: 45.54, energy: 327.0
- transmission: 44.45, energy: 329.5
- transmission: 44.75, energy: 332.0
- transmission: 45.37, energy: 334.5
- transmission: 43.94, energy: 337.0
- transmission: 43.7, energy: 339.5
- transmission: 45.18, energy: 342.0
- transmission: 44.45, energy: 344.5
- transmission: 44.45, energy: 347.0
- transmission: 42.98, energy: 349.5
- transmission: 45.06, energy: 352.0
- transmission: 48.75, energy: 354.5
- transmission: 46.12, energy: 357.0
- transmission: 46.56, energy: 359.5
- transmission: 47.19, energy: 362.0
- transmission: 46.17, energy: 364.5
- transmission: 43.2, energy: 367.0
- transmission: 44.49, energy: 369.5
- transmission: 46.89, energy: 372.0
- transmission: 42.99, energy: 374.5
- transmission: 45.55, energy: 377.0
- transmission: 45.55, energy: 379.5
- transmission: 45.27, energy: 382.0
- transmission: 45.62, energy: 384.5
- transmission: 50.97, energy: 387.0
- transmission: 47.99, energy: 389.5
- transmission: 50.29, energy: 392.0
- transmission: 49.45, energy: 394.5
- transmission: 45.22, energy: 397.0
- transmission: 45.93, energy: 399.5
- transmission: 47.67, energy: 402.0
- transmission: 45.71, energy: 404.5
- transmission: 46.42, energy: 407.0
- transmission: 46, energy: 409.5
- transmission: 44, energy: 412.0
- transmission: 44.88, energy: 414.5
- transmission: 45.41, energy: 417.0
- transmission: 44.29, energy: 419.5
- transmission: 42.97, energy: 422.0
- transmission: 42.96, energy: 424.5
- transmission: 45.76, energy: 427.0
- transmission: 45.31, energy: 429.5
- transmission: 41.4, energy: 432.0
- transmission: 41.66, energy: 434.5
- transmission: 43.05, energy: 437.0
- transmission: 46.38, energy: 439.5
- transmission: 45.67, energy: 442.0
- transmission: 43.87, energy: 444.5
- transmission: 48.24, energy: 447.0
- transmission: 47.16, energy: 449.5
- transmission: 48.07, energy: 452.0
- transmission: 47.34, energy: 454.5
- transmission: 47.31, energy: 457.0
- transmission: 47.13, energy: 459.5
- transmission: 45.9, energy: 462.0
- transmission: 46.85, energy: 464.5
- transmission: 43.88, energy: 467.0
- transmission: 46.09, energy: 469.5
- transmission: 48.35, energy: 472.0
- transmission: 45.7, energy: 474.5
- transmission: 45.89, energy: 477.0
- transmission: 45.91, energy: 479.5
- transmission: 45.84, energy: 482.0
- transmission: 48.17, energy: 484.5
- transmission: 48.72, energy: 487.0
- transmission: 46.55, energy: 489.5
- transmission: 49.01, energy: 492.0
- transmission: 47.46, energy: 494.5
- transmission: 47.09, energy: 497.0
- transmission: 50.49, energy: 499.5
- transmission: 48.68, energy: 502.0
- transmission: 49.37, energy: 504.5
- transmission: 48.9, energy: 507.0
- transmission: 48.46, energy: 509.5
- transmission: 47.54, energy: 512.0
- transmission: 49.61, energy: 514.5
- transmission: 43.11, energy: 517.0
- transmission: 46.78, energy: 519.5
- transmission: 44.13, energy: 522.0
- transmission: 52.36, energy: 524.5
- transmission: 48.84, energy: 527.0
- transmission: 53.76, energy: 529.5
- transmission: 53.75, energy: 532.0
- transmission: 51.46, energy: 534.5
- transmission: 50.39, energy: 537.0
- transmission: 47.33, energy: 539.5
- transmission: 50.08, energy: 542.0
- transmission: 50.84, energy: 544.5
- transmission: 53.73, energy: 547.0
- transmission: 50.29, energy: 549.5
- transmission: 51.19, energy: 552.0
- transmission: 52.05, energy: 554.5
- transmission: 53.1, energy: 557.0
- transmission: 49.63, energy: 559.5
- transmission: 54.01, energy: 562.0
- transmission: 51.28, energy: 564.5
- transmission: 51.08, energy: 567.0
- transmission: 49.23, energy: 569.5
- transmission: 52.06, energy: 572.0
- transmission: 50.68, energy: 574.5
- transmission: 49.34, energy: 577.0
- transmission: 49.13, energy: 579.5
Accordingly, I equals 1.2 keV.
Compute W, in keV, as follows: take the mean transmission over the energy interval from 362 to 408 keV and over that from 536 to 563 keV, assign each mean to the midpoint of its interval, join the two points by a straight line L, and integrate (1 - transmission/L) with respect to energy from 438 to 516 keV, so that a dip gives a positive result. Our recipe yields 2.9 keV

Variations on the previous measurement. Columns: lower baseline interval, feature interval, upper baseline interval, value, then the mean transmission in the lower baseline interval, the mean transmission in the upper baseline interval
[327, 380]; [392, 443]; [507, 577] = 1.86 keV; 45.1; 50.2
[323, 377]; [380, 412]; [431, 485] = -1.13 keV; 45.1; 45.9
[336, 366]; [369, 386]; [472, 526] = 0.17 keV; 45.4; 47.6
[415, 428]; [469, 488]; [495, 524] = -0.12 keV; 44.3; 47.8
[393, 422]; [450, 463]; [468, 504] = -0.10 keV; 45.8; 47.4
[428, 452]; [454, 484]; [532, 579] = 0.06 keV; 44.9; 51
